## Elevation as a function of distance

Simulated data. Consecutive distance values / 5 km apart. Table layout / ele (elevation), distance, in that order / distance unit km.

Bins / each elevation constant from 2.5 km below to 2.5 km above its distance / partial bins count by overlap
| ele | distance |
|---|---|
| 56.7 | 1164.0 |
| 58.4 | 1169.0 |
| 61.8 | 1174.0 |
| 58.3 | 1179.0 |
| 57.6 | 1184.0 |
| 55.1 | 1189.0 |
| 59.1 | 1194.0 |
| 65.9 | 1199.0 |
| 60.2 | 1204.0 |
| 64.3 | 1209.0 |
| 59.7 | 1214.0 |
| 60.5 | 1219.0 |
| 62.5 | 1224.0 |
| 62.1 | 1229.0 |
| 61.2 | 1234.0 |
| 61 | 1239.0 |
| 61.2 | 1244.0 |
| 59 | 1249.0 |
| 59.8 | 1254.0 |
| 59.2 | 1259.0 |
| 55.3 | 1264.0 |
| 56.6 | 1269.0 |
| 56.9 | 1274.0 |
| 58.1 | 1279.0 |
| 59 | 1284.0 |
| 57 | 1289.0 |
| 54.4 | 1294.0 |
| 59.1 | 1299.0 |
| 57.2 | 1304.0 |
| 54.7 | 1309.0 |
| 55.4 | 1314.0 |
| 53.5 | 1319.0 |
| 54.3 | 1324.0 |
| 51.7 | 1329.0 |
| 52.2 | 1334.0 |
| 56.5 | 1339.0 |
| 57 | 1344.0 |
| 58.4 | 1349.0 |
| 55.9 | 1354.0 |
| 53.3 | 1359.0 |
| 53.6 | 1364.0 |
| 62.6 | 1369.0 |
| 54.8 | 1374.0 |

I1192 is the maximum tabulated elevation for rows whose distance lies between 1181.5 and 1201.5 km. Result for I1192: 65.9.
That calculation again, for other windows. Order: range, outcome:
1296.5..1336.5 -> 59.1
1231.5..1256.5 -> 61.2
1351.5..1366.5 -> 55.9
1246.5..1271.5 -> 59.8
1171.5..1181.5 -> 61.8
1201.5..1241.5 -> 64.3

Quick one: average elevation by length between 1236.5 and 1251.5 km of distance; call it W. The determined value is 60.4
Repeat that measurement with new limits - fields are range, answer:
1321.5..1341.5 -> 53.7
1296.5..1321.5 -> 56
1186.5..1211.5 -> 60.9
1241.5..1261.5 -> 59.8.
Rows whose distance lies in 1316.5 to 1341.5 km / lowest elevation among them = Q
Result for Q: 51.7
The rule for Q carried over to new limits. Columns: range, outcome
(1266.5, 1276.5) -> 56.6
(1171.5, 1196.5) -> 55.1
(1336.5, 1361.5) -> 53.3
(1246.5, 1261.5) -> 59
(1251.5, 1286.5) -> 55.3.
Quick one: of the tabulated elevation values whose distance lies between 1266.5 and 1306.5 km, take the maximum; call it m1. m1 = 59.1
